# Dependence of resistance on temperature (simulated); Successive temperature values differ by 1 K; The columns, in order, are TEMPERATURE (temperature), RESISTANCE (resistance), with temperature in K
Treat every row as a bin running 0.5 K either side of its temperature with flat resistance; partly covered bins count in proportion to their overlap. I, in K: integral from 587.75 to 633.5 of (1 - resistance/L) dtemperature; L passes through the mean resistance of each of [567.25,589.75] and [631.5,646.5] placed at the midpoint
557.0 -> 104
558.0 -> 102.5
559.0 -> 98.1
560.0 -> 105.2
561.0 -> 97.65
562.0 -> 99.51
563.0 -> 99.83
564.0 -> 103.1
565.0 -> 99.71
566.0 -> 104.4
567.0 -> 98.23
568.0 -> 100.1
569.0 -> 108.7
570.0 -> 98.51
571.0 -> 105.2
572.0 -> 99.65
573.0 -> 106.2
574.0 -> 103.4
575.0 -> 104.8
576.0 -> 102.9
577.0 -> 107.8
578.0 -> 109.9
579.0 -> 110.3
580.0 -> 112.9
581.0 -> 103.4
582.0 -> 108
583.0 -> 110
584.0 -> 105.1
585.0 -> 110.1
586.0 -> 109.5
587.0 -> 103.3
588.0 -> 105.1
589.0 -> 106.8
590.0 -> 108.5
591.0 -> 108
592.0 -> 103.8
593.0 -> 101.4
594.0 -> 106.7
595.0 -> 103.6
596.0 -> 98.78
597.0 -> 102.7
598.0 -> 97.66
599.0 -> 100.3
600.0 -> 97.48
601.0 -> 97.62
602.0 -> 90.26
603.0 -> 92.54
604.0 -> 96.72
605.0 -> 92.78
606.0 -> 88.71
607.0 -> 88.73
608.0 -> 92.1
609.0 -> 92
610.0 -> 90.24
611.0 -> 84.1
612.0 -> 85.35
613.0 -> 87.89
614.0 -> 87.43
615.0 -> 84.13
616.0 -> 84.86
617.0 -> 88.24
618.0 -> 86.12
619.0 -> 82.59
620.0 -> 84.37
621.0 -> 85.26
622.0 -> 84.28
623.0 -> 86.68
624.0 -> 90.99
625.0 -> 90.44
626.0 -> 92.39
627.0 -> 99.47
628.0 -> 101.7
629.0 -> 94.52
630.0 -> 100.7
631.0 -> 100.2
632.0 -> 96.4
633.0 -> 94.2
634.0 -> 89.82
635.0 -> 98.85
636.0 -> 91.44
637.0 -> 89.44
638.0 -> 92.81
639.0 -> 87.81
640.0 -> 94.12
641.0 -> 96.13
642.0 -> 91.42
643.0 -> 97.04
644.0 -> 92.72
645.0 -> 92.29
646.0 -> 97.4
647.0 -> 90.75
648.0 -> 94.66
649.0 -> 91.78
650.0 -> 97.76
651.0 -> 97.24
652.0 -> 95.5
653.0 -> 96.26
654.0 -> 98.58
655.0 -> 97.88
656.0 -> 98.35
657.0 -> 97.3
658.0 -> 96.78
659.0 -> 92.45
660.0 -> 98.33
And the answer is 2.4 K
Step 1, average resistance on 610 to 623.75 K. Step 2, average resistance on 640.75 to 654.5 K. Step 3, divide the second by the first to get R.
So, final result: 1.11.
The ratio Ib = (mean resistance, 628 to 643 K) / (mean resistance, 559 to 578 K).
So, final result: 0.92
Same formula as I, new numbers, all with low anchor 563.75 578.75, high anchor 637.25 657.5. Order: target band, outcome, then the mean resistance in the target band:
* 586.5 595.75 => -0.3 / 105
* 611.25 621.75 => 1.4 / 85.6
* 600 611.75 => 1.0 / 91.6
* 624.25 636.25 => 0.1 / 95.8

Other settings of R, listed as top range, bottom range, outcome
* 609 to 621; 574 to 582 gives 0.80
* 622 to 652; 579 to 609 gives 0.93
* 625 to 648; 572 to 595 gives 0.89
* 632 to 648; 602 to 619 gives 1.05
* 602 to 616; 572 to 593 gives 0.84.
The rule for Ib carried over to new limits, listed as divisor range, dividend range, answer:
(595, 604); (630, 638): 0.97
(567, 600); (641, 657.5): 0.91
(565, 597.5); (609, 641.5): 0.86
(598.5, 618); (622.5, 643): 1.04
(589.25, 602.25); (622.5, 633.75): 0.94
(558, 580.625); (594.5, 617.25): 0.89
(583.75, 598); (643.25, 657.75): 0.91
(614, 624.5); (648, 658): 1.13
